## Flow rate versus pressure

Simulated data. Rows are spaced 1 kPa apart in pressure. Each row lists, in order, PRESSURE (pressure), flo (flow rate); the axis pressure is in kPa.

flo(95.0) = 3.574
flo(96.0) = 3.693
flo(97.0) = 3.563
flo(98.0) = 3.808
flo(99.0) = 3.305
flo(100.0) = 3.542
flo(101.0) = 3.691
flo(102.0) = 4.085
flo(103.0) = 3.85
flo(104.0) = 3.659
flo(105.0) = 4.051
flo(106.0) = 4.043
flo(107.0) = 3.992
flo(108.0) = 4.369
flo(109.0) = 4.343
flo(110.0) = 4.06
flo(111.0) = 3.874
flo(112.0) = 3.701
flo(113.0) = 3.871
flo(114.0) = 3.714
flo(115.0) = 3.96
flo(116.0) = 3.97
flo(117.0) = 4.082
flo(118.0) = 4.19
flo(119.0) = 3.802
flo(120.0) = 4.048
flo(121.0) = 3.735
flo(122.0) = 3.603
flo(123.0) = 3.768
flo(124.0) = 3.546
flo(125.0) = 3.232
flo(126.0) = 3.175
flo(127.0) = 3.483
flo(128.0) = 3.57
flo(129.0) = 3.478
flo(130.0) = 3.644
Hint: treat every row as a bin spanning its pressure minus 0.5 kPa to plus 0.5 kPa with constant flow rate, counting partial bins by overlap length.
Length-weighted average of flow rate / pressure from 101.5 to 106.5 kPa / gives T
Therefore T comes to 3.94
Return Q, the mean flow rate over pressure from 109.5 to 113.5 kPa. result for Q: 3.88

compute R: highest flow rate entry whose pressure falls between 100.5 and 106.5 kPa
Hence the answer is 4.085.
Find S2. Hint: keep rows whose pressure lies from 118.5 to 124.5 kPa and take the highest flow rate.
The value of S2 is 4.048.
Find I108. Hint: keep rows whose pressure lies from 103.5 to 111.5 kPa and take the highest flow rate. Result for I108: 4.369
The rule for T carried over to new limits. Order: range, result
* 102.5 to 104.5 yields 3.75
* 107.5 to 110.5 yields 4.26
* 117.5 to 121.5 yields 3.94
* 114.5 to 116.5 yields 3.96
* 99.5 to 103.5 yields 3.79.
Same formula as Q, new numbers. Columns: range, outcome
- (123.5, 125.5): 3.39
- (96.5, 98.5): 3.69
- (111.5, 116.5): 3.84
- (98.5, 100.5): 3.42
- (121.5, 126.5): 3.46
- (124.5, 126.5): 3.2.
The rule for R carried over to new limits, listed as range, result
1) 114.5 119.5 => 4.19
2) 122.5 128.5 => 3.768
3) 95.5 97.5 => 3.693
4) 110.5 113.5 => 3.874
